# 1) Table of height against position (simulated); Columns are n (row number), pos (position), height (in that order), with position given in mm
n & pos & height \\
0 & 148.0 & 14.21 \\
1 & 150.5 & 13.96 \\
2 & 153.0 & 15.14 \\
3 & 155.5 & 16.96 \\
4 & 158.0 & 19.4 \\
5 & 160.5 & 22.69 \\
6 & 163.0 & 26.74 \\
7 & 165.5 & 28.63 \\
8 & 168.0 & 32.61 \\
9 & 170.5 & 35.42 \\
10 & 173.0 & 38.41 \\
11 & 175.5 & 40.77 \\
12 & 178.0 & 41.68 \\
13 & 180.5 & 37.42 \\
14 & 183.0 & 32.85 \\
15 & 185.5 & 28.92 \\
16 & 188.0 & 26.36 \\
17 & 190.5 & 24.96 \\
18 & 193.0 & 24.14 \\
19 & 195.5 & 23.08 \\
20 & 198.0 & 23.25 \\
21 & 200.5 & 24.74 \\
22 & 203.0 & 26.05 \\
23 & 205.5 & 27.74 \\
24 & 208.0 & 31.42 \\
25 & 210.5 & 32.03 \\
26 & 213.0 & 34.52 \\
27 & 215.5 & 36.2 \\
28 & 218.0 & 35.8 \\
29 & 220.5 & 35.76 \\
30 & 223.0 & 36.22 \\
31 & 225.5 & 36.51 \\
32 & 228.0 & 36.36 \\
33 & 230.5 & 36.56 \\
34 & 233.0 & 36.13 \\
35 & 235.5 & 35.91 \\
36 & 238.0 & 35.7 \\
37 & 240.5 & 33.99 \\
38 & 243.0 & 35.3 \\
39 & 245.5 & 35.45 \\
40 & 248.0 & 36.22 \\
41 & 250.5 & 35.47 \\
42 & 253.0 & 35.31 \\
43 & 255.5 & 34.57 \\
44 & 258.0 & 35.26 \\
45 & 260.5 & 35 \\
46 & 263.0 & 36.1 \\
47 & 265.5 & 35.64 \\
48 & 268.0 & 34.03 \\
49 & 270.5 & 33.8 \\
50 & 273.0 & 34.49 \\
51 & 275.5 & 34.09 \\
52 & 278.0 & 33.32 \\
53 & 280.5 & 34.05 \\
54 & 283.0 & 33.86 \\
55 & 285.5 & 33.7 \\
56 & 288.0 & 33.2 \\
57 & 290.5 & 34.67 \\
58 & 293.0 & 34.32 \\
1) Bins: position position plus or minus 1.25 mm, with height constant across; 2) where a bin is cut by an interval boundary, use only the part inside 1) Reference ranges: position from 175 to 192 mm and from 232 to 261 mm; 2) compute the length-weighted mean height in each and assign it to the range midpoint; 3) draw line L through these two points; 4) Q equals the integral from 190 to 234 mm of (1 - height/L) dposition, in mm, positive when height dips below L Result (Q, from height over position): 3.58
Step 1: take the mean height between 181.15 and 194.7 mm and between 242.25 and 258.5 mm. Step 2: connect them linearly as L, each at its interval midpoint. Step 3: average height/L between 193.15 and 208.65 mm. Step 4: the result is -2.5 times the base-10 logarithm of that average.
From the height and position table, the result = 0.14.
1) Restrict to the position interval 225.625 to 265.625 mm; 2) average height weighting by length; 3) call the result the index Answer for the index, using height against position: 35.6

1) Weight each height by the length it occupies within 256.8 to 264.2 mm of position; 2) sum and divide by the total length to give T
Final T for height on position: 35.5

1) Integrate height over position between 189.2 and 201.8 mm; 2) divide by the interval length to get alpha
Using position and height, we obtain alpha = 24.1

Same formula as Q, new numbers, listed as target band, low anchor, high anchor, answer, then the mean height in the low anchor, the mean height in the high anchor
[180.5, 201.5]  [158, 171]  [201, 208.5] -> 0.8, 27.9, 27.7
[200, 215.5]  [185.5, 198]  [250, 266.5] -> -1.5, 24.9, 35.3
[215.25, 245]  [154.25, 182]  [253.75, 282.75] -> -2.4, 31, 34.6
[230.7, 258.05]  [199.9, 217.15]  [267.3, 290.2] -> -2.6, 30.7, 33.9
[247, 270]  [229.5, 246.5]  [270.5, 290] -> -0.3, 35.6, 33.8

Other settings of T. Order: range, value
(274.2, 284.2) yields 33.8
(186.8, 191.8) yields 25.6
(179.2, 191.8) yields 30.1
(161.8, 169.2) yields 29.3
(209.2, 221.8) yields 34.9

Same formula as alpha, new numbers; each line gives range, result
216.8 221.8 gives 35.8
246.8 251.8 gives 35.8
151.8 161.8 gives 18.6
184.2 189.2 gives 27.7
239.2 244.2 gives 34.6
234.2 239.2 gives 35.8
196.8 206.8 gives 25.5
